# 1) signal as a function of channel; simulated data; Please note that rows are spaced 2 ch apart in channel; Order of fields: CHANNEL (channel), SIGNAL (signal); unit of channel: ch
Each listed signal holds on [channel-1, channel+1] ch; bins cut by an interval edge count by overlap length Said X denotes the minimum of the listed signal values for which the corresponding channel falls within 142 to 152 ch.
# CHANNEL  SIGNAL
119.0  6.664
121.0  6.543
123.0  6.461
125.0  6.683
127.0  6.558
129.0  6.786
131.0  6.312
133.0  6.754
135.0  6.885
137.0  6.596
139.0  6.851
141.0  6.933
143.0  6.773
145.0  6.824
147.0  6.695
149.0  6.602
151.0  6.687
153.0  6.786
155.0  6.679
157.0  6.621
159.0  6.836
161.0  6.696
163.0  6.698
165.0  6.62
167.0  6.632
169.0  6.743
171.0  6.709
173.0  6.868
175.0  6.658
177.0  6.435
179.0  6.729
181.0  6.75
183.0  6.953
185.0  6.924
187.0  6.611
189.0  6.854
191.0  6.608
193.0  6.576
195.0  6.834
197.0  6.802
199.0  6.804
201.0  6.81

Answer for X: 6.602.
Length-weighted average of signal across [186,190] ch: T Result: 6.73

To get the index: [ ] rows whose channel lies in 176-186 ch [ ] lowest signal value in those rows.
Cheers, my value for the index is 6.435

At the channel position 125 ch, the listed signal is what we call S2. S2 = 6.683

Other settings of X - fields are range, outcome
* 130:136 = 6.312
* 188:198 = 6.576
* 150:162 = 6.621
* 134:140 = 6.596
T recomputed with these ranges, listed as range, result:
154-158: 6.65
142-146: 6.8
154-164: 6.71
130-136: 6.65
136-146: 6.8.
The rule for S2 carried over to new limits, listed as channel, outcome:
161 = 6.696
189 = 6.854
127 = 6.558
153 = 6.786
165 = 6.62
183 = 6.953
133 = 6.754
